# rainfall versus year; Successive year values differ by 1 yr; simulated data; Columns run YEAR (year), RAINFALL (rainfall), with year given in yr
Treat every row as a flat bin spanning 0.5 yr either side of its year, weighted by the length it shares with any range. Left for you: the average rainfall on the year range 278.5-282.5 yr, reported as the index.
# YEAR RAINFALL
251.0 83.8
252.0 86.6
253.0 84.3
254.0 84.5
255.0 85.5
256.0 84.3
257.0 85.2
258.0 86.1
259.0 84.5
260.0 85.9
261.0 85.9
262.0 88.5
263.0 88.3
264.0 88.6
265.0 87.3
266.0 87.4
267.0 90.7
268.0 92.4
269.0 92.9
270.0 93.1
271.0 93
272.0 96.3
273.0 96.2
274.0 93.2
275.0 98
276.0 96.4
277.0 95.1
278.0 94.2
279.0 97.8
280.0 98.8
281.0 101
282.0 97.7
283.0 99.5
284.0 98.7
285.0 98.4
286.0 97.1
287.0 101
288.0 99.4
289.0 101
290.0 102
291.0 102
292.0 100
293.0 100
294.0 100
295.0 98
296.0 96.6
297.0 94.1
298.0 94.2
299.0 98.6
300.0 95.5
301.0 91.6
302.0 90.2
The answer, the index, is 98.8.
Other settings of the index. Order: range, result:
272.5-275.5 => 95.8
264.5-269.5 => 90.1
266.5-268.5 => 91.6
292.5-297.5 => 97.7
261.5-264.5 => 88.5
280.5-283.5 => 99.4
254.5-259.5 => 85.1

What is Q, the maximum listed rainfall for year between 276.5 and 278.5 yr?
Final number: 95.1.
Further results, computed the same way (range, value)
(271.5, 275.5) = 98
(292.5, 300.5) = 100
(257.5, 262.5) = 88.5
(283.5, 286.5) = 98.7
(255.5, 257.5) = 85.2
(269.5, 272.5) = 96.3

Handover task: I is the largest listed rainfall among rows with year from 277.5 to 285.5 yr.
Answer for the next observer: 101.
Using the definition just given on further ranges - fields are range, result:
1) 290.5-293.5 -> 102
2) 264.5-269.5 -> 92.9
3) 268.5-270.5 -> 93.1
